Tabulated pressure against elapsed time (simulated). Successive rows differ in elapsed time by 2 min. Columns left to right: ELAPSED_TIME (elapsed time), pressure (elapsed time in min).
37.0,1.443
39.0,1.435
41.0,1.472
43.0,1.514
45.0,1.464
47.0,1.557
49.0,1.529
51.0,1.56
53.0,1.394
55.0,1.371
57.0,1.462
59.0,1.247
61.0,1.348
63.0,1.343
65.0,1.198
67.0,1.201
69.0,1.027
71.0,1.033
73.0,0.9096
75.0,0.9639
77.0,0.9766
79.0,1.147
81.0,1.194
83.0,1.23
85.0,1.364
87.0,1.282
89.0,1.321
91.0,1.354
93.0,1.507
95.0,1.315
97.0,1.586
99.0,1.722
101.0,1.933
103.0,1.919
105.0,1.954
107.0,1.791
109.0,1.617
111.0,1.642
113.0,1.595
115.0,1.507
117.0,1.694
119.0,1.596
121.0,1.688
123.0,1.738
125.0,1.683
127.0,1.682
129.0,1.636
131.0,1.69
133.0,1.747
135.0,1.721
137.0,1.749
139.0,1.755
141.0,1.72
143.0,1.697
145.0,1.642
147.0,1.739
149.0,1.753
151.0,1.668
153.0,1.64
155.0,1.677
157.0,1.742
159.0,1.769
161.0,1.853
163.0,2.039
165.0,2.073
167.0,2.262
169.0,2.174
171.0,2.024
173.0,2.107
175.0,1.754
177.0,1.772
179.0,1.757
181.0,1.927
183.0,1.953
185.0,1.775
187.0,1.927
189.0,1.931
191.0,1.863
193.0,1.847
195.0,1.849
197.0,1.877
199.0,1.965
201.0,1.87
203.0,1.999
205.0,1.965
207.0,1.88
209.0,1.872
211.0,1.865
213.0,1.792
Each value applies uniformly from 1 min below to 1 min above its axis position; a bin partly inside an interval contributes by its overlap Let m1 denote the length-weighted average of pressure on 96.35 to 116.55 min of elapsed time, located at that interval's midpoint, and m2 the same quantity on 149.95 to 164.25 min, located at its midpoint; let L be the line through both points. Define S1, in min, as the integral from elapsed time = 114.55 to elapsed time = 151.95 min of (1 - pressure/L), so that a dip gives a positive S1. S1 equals 1.3 min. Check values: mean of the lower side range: 1.73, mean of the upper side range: 1.77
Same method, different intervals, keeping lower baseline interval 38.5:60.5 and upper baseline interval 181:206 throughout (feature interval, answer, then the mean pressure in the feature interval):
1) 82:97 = 2.1 min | 1.36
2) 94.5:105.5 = -0.9 min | 1.75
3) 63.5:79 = 4.7 min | 1.06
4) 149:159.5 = 0.5 min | 1.7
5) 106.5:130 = 0.2 min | 1.65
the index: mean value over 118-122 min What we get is 1.64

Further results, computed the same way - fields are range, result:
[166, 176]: 2.06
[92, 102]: 1.61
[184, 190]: 1.88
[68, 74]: 0.99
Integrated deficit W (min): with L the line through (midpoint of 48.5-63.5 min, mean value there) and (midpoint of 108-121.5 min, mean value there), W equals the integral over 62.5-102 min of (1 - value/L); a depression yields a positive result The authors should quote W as 5.9 min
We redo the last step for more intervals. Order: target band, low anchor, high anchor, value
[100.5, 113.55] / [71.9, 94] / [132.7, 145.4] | -3.3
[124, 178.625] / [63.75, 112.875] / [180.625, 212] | -3.9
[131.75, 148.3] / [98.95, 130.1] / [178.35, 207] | 0.5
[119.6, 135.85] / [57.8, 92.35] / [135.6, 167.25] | -1.0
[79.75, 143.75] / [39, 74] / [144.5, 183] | 0.0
